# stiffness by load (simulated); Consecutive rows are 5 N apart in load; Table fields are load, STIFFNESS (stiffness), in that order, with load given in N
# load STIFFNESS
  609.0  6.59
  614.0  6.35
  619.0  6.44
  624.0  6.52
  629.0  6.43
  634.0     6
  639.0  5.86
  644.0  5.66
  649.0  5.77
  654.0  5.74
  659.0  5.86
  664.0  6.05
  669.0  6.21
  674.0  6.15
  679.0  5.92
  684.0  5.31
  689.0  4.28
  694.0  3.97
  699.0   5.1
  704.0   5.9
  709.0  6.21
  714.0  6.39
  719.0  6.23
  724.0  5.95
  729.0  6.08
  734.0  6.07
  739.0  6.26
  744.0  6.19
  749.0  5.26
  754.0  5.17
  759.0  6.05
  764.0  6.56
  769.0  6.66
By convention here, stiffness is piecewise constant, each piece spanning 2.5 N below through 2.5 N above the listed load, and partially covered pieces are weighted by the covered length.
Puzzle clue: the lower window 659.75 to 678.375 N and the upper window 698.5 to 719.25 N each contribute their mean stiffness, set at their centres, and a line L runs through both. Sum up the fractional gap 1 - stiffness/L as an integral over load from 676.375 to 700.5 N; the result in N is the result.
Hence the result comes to 4.55 N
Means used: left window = 6.09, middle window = 4.91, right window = 6.02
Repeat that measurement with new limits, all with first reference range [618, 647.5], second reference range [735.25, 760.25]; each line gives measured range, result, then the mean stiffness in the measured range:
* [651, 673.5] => 0.2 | 5.98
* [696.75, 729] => -0.5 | 5.98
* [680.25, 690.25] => 1.6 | 5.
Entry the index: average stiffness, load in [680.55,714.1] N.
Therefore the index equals 5.25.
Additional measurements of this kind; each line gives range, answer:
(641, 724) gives 5.68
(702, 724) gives 6.16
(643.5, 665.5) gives 5.82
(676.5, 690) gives 5.27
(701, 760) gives 5.97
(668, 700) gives 5.24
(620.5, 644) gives 6.15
